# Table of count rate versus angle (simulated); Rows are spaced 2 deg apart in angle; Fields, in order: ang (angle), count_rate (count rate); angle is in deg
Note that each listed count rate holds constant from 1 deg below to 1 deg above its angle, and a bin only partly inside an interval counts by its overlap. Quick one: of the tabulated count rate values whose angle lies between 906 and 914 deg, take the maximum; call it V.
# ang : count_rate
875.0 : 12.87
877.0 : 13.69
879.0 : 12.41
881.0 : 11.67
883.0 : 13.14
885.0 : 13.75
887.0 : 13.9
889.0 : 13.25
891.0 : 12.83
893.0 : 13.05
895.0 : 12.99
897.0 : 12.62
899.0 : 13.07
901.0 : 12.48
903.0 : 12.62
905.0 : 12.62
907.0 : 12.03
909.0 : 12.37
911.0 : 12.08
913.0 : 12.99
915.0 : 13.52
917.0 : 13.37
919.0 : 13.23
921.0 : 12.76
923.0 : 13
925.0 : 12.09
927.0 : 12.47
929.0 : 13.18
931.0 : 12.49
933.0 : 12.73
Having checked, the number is 12.99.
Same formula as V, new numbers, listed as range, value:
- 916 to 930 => 13.37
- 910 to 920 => 13.52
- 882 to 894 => 13.9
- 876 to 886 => 13.75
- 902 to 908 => 12.62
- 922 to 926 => 13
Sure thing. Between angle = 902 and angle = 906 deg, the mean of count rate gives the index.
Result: 12.6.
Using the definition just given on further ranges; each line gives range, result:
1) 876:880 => 13.1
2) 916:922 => 13.1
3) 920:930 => 12.7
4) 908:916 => 12.7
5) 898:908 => 12.6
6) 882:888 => 13.6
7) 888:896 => 13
